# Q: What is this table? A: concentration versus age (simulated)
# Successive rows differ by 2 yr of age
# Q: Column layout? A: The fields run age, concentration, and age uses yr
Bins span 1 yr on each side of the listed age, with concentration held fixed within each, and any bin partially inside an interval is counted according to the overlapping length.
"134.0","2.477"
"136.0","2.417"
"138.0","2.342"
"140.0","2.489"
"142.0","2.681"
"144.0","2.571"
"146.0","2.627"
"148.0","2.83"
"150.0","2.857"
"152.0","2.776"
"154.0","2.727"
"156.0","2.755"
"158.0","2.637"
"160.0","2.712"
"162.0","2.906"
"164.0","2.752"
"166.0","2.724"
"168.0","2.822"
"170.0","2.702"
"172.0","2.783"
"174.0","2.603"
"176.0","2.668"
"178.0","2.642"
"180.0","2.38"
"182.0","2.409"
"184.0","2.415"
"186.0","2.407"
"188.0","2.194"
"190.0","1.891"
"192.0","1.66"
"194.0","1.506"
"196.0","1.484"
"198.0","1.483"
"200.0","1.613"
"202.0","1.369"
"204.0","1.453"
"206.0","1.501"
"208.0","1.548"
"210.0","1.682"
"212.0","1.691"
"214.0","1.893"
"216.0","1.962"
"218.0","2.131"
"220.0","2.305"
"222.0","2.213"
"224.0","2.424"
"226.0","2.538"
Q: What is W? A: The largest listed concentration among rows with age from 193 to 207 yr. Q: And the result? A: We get 1.613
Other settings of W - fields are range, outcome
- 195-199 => 1.484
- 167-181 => 2.822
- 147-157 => 2.857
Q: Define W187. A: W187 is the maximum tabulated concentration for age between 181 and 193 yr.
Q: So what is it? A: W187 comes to 2.415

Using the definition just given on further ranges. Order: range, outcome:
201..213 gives 1.691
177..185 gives 2.642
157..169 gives 2.906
